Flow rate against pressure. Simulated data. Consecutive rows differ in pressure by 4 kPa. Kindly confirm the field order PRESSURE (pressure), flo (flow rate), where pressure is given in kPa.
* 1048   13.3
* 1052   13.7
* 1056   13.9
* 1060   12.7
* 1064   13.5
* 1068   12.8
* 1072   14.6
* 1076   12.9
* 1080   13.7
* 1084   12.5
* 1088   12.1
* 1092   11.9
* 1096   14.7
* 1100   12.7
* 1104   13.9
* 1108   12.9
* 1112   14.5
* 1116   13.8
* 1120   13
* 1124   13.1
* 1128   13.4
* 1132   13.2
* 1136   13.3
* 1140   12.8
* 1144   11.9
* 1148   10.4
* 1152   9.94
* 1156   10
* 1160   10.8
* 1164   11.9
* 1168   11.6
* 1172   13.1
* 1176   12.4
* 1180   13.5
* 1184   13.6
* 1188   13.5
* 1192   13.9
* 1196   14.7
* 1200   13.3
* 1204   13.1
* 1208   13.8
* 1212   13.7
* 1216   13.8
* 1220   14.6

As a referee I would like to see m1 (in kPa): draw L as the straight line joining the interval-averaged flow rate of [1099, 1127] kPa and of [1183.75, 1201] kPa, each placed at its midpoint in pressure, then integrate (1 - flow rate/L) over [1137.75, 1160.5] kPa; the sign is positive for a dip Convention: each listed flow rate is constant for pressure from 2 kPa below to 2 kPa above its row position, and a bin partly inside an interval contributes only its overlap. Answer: 4.4 kPa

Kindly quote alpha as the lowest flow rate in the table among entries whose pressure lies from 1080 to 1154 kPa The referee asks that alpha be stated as 9.94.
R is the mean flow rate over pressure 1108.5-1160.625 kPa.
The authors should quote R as 12.4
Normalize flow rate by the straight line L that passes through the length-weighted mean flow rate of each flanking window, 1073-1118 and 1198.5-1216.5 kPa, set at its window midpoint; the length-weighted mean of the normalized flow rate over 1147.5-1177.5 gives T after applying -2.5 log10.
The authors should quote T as 0.19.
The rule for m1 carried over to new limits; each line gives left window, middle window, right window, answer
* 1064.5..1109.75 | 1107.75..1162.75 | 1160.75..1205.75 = 3.3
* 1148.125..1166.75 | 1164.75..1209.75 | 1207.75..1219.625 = -3.4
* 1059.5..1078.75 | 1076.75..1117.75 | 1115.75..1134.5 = 0.2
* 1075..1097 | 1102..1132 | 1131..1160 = -3.2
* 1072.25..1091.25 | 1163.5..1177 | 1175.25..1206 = 1.2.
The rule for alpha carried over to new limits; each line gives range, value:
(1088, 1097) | 11.9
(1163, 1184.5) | 11.6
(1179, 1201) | 13.3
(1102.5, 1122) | 12.9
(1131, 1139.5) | 13.2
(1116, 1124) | 13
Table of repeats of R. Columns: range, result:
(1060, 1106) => 13.2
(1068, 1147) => 13.2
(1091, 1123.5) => 13.5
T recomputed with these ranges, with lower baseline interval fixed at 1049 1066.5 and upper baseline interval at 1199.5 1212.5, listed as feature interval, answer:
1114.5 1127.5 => 0.012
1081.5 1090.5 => 0.091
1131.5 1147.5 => 0.076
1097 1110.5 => 0.009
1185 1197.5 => -0.040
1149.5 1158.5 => 0.318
